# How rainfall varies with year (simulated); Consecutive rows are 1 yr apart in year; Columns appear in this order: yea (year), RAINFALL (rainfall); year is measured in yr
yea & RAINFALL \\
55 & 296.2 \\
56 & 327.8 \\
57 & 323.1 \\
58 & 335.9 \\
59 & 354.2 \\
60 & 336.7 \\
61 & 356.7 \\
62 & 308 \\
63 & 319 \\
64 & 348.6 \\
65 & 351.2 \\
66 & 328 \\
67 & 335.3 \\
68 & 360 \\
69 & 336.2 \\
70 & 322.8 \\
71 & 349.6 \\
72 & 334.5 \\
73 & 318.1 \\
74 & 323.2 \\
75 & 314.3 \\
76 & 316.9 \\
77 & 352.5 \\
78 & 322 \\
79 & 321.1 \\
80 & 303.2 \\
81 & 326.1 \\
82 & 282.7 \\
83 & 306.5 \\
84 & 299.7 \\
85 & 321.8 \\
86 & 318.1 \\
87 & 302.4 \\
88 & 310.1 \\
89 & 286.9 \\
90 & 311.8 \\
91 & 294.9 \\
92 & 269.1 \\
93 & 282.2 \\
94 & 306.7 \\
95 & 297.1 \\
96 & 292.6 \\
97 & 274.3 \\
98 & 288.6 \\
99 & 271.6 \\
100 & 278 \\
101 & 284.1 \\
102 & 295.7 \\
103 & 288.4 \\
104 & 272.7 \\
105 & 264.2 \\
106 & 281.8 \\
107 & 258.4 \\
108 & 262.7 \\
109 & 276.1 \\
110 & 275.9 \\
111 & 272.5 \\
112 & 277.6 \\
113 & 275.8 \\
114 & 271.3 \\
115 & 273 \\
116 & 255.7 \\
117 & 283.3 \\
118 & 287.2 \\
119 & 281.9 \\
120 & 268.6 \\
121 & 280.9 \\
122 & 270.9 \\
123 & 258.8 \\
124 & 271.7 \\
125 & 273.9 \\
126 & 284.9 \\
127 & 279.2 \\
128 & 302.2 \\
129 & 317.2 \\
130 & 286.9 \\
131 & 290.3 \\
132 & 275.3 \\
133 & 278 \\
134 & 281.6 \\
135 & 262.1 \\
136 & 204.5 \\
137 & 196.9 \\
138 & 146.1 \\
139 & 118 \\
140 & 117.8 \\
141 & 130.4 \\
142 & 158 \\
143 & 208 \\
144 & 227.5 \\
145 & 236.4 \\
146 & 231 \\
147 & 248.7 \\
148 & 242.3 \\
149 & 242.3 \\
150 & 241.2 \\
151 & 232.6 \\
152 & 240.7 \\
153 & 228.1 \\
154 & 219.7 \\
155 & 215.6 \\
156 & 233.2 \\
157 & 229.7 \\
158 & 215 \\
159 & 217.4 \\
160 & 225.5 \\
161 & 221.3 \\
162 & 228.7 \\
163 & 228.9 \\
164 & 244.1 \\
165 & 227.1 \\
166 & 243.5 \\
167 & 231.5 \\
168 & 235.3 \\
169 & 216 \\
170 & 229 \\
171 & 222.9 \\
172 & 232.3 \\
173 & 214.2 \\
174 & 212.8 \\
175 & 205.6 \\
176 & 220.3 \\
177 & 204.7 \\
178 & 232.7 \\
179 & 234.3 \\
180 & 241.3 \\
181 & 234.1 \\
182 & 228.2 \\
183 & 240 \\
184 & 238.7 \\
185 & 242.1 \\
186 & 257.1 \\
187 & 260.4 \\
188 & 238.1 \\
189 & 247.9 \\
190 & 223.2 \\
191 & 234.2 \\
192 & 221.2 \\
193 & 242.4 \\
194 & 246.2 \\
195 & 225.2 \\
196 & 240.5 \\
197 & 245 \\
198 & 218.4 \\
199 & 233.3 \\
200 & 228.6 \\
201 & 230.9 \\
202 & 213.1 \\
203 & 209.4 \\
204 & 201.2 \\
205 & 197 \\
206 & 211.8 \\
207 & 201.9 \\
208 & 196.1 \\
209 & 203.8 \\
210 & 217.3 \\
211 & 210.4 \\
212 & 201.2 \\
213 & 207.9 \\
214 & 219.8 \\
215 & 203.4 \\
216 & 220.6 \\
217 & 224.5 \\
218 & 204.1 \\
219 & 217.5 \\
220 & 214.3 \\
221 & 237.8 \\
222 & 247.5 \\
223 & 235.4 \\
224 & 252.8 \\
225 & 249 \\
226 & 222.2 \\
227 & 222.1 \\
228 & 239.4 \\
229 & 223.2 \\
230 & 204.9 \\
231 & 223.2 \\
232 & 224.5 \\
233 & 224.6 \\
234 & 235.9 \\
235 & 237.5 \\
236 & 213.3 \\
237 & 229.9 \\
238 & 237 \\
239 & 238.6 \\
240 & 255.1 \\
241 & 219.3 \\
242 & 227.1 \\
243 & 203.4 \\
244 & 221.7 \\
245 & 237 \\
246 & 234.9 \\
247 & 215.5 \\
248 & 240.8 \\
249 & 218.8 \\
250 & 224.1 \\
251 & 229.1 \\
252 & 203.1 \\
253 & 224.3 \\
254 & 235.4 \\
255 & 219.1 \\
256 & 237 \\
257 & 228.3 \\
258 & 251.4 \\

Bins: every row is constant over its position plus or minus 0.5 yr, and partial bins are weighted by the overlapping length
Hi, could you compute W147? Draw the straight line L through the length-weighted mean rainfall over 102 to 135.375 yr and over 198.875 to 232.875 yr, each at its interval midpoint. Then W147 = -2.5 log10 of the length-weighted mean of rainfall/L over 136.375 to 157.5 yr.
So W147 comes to 0.25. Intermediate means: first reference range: 277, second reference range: 219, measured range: 207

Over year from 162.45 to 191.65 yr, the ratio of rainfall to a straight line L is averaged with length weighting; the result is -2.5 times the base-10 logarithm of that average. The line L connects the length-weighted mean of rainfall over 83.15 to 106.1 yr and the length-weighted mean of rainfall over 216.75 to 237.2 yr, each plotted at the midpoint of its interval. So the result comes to 0.09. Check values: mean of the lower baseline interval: 291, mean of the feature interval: 232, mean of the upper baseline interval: 228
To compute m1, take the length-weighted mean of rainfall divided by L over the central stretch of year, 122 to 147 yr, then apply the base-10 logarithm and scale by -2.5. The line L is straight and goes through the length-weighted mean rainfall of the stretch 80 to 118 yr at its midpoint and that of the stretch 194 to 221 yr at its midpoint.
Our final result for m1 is 0.123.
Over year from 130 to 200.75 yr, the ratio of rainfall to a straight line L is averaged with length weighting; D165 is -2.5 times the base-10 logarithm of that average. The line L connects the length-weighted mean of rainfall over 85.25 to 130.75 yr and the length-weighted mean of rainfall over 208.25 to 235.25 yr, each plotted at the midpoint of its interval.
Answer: 0.112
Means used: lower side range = 283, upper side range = 223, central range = 227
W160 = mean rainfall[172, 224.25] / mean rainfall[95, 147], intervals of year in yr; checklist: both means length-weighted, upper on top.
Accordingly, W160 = 0.9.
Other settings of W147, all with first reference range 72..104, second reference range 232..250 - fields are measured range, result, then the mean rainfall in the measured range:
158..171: 0.16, 228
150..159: 0.19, 227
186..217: 0.12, 222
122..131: 0.00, 284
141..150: 0.24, 220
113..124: 0.05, 273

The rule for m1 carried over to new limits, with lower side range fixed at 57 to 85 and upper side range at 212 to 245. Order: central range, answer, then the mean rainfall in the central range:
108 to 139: 0.109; 266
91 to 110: 0.105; 281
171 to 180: 0.178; 221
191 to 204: 0.080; 229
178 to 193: 0.067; 239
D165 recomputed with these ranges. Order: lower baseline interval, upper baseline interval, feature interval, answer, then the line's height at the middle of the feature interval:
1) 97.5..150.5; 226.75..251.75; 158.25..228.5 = 0.06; 238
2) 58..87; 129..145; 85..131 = -0.07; 266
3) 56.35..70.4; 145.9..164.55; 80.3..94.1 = 0.03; 309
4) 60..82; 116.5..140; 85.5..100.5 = 0.04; 302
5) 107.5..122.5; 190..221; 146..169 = 0.08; 248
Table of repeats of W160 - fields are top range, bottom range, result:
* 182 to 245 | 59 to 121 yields 0.75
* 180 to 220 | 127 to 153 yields 0.98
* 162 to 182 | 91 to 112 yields 0.81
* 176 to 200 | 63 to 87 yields 0.72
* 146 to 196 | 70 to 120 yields 0.79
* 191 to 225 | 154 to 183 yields 0.98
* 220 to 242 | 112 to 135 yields 0.83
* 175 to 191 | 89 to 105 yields 0.82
